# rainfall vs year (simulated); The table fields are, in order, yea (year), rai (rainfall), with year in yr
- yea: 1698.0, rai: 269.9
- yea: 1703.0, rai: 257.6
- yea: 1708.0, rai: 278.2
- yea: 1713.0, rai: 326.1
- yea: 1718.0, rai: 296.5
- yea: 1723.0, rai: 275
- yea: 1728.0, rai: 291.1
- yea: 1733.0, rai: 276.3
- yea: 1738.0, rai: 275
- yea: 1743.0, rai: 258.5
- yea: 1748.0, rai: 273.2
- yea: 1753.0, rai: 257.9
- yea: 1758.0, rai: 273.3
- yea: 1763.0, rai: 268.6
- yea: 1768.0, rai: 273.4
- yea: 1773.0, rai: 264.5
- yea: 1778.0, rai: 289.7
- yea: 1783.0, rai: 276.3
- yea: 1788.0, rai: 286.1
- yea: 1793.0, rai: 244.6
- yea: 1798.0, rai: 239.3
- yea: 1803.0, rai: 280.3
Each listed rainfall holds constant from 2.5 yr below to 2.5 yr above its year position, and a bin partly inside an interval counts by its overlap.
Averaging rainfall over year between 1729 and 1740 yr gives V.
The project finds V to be 278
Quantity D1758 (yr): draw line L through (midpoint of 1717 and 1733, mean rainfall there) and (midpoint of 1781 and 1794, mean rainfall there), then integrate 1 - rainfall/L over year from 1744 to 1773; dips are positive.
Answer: 1.0 yr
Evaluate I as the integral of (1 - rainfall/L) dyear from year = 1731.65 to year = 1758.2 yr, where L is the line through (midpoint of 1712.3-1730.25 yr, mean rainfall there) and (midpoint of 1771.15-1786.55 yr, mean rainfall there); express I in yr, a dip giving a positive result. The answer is 1.8 yr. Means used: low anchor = 294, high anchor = 278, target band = 268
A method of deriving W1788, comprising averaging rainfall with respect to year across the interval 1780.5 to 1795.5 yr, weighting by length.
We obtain 269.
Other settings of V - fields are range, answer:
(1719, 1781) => 274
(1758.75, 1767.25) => 271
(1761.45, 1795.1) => 272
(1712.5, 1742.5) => 285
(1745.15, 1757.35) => 267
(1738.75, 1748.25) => 266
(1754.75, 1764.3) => 270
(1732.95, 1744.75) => 269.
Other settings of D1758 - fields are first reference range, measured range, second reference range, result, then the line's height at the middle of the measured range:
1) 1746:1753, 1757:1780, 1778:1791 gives 0.1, 275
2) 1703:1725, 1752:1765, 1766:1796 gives 0.5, 278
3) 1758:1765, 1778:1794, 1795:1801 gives -1.4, 252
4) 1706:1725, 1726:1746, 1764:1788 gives 1.0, 289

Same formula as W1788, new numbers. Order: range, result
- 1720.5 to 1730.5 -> 283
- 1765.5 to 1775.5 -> 269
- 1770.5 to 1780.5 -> 277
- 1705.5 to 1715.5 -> 302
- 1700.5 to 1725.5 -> 287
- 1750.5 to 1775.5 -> 268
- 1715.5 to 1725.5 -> 286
